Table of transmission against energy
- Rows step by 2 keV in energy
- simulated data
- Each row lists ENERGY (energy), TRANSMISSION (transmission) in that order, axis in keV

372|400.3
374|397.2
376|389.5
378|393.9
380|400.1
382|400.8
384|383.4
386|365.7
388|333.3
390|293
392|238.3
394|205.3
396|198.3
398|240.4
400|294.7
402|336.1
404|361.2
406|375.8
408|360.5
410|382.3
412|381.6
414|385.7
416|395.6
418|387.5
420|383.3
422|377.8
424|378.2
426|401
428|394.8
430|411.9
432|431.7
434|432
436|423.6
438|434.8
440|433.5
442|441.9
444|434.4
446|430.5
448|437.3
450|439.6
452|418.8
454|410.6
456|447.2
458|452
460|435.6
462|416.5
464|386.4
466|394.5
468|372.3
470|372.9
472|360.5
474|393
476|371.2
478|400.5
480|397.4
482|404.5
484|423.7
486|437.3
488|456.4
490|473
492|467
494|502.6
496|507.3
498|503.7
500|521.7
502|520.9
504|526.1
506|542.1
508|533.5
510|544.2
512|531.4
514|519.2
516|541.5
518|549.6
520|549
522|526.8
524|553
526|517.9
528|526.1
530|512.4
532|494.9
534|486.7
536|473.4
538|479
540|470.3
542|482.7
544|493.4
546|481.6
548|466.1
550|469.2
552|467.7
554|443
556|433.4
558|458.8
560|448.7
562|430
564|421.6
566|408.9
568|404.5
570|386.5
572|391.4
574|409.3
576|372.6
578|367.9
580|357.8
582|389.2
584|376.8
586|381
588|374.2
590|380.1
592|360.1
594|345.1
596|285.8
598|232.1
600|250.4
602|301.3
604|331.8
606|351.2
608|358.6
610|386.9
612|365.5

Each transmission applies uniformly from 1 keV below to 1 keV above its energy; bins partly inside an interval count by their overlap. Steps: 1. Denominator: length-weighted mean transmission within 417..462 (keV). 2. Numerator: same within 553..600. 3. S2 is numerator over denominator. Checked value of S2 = 0.91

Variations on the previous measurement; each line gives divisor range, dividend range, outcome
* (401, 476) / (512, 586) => 1.14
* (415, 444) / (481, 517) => 1.21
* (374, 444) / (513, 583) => 1.26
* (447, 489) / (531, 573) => 1.10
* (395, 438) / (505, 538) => 1.42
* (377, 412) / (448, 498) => 1.29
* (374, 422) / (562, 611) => 1.05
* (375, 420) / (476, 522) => 1.44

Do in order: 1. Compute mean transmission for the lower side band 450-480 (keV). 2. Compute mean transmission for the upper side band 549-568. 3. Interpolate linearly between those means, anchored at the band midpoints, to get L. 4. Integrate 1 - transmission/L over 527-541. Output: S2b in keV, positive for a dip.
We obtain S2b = -2.0 keV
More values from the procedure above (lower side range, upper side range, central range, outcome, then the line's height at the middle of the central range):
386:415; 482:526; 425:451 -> -2.8 keV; 385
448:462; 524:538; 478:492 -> 0.9 keV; 461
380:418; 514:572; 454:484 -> 0.1 keV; 403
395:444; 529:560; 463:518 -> -3.5 keV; 432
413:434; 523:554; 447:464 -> -0.3 keV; 423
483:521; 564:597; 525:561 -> -3.2 keV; 439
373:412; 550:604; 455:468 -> -2.4 keV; 352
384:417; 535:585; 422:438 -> -3.1 keV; 344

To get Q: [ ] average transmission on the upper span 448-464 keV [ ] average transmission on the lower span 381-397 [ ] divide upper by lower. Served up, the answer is 1.42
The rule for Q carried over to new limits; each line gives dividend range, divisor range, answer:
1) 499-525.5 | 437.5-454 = 1.24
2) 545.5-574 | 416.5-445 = 1.06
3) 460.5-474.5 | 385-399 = 1.44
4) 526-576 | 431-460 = 1.05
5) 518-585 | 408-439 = 1.14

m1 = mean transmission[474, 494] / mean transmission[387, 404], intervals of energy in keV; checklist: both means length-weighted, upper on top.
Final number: 1.57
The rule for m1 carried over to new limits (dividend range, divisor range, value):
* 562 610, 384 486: 0.94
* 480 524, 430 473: 1.20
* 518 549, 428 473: 1.20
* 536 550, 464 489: 1.20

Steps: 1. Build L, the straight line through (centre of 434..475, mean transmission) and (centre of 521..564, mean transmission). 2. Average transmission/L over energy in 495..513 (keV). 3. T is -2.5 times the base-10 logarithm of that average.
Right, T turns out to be -0.162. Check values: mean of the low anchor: 417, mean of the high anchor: 480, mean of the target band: 526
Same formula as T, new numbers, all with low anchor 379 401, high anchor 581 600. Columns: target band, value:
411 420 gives -0.243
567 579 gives -0.149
